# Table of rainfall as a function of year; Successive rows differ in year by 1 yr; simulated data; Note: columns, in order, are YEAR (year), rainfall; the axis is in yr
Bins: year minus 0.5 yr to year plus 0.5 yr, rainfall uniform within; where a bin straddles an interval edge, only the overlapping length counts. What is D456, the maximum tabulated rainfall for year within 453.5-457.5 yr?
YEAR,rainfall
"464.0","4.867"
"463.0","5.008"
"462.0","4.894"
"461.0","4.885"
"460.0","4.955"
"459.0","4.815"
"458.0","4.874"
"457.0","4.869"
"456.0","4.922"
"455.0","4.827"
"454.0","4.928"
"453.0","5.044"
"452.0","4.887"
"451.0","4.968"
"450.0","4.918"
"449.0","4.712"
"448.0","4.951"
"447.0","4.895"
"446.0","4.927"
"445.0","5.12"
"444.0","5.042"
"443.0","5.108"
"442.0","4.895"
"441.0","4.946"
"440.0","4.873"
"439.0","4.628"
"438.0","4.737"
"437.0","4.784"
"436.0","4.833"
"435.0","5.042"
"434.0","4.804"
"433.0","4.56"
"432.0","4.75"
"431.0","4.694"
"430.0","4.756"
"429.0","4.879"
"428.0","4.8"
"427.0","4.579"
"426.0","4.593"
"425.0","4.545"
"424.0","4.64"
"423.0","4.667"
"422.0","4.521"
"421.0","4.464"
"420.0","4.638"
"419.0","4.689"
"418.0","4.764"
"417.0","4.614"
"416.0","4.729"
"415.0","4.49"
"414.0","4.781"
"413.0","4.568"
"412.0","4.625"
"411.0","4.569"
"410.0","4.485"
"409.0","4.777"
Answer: 4.928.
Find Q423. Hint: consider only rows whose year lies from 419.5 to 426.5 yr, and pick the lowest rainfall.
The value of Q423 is 4.464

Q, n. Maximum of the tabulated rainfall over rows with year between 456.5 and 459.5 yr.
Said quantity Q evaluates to 4.874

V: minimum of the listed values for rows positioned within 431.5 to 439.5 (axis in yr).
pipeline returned 4.56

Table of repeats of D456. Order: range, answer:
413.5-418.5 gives 4.781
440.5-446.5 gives 5.12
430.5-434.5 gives 4.804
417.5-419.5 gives 4.764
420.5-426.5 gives 4.667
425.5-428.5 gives 4.8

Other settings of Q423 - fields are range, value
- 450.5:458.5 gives 4.827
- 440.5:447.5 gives 4.895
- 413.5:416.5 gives 4.49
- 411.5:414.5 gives 4.568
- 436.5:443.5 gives 4.628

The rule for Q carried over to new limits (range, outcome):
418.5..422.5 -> 4.689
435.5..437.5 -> 4.833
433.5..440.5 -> 5.042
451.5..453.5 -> 5.044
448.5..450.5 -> 4.918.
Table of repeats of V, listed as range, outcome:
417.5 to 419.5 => 4.689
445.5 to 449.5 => 4.712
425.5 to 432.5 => 4.579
